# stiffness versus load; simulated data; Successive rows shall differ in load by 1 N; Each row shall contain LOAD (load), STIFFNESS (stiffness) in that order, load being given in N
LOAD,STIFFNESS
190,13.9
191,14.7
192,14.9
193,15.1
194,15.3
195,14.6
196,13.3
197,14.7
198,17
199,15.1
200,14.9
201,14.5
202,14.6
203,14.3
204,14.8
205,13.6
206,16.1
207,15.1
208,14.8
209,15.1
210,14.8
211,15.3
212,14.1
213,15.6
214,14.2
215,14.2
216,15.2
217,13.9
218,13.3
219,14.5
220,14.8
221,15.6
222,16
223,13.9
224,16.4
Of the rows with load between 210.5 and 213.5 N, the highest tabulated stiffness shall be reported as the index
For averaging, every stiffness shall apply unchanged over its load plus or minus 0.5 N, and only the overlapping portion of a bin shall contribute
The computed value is 15.6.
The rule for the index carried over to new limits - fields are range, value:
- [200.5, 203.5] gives 14.6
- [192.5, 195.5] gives 15.3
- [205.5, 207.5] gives 16.1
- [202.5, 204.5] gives 14.8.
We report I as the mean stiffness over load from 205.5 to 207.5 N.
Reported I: 15.6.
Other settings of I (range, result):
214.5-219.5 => 14.2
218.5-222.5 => 15.2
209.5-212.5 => 14.7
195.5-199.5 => 15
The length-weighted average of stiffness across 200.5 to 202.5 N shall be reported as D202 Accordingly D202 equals 14.6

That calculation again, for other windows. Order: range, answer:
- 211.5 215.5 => 14.5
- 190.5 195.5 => 14.9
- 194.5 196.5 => 13.9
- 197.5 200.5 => 15.7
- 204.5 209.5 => 14.9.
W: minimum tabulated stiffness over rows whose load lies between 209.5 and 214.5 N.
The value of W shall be 14.1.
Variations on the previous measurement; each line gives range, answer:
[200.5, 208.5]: 13.6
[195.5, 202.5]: 13.3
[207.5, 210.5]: 14.8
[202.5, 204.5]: 14.3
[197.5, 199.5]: 15.1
